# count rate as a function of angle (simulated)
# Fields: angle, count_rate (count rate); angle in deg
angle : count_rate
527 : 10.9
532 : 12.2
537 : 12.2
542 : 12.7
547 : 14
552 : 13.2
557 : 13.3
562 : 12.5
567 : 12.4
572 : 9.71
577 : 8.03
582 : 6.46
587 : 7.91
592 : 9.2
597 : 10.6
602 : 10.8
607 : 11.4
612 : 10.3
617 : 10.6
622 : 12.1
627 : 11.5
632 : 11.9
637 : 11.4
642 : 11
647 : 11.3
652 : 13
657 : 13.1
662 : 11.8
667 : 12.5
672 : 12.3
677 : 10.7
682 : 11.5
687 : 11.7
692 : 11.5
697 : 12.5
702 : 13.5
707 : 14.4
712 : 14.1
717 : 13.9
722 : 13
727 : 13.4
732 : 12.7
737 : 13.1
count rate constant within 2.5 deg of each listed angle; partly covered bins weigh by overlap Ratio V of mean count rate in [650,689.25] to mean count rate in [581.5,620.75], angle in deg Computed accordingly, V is 1.22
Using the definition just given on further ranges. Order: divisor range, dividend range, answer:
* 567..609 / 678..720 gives 1.36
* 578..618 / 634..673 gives 1.26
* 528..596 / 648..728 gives 1.14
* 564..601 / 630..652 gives 1.24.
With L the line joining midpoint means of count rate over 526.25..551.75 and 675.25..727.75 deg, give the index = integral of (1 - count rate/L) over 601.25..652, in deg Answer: 5.4 deg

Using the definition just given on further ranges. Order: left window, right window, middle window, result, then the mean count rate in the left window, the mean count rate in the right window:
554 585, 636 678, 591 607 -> 0.7 deg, 10.4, 12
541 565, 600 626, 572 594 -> 7.3 deg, 13.2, 11.1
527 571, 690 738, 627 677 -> 4.1 deg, 12.6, 13.2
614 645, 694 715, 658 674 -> 0.2 deg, 11.4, 13.6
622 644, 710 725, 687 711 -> 0.5 deg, 11.5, 13.6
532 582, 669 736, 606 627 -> 1.8 deg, 11.7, 12.7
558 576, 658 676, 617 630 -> 0.3 deg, 11.4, 12.2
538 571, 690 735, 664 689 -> 2.7 deg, 12.8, 13.2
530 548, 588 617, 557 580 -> 1.6 deg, 12.7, 10.3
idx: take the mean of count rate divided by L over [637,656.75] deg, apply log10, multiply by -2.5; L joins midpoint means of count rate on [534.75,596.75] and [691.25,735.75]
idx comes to 0.033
